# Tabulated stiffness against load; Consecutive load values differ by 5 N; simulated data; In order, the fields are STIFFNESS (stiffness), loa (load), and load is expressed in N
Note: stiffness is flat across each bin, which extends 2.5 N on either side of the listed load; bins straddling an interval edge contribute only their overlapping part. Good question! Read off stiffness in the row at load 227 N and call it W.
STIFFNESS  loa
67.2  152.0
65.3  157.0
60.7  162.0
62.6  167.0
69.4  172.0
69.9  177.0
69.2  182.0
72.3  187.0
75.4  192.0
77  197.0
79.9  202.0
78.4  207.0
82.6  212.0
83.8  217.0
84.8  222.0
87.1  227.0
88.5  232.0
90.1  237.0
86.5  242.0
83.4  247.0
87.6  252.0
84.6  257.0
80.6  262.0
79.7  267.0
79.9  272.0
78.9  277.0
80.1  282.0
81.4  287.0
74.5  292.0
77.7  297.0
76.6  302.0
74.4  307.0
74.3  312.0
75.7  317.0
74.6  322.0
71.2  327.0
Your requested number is 87.1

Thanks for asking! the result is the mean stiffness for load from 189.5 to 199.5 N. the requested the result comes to 76.2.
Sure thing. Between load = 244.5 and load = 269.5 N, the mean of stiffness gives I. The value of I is 83.2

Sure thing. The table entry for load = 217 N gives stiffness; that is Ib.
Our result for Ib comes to 83.8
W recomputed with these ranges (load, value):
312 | 74.3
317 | 75.7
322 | 74.6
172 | 69.4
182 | 69.2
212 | 82.6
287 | 81.4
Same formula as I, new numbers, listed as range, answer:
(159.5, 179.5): 65.7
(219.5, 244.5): 87.4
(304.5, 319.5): 74.8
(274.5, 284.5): 79.5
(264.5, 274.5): 79.8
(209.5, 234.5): 85.4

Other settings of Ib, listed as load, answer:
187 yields 72.3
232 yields 88.5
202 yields 79.9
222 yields 84.8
